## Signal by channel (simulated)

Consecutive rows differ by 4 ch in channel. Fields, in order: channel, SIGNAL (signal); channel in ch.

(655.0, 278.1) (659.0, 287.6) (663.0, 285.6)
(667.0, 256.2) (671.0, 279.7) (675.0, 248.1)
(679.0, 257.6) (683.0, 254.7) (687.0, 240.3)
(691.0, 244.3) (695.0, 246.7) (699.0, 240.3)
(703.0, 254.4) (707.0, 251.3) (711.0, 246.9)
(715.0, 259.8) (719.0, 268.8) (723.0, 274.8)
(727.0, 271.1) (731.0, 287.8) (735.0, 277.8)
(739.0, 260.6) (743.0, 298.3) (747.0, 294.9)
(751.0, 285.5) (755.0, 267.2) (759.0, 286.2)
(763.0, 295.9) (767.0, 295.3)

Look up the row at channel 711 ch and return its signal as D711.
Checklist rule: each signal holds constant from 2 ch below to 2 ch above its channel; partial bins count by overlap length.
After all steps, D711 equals 246.9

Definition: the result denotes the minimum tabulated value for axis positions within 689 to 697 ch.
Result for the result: 244.3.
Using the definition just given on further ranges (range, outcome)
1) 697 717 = 240.3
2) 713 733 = 259.8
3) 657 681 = 248.1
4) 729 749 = 260.6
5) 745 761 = 267.2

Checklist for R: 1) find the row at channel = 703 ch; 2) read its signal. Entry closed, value 254.4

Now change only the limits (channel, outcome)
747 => 294.9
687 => 240.3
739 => 260.6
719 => 268.8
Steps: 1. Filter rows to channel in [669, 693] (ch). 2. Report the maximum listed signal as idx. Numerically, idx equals 279.7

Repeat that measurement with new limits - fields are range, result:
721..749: 298.3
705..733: 287.8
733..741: 277.8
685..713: 254.4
